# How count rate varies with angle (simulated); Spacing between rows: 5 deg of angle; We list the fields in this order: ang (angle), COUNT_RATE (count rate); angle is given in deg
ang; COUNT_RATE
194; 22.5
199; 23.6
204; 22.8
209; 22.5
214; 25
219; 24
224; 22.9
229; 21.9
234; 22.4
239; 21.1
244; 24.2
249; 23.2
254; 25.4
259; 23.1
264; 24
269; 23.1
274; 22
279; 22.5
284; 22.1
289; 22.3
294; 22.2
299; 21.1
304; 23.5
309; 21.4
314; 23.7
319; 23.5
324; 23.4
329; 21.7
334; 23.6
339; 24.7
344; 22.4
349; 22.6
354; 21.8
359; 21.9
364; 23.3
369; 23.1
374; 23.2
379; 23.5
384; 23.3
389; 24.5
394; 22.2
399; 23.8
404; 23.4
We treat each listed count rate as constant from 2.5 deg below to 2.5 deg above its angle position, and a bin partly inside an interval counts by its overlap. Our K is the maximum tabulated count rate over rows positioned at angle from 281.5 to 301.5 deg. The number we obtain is 22.3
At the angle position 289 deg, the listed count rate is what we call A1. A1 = 22.3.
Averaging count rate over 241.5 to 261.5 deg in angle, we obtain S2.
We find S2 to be 24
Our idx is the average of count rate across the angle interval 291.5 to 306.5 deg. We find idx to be 22.3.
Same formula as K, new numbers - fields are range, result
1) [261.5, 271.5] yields 24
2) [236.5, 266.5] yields 25.4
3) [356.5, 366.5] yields 23.3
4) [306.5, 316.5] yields 23.7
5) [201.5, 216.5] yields 25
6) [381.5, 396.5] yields 24.5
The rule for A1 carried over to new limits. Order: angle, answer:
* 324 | 23.4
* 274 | 22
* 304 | 23.5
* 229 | 21.9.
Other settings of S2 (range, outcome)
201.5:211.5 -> 22.6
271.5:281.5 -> 22.2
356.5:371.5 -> 22.8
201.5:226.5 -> 23.4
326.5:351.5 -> 23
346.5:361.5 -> 22.1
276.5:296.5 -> 22.3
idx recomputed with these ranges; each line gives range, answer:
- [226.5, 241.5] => 21.8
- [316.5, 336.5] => 23.1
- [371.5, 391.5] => 23.6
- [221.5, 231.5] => 22.4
